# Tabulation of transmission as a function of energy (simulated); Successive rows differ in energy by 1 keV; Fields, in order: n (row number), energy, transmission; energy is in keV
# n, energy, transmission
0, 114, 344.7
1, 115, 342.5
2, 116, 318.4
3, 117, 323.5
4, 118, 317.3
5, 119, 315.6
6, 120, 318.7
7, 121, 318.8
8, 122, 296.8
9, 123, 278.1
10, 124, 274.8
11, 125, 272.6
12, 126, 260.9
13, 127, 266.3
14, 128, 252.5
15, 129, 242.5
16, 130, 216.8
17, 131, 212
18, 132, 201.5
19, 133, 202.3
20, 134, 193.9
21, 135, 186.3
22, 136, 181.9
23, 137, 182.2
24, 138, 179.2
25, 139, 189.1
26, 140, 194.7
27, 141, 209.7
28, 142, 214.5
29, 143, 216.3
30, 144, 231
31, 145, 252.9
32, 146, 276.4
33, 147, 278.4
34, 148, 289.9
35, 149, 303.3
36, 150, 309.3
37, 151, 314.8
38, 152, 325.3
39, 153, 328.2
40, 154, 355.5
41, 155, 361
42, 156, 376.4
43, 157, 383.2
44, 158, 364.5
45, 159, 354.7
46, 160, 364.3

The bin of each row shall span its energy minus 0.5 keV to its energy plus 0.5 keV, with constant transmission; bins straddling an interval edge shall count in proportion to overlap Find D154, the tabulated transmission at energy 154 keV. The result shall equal 355.5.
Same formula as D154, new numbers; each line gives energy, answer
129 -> 242.5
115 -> 342.5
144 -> 231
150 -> 309.3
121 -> 318.8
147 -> 278.4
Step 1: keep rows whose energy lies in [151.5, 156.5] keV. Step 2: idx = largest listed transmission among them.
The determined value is 376.4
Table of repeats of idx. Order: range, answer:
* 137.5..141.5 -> 209.7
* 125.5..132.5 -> 266.3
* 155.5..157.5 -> 383.2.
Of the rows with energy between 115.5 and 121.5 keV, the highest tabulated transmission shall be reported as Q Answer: 323.5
